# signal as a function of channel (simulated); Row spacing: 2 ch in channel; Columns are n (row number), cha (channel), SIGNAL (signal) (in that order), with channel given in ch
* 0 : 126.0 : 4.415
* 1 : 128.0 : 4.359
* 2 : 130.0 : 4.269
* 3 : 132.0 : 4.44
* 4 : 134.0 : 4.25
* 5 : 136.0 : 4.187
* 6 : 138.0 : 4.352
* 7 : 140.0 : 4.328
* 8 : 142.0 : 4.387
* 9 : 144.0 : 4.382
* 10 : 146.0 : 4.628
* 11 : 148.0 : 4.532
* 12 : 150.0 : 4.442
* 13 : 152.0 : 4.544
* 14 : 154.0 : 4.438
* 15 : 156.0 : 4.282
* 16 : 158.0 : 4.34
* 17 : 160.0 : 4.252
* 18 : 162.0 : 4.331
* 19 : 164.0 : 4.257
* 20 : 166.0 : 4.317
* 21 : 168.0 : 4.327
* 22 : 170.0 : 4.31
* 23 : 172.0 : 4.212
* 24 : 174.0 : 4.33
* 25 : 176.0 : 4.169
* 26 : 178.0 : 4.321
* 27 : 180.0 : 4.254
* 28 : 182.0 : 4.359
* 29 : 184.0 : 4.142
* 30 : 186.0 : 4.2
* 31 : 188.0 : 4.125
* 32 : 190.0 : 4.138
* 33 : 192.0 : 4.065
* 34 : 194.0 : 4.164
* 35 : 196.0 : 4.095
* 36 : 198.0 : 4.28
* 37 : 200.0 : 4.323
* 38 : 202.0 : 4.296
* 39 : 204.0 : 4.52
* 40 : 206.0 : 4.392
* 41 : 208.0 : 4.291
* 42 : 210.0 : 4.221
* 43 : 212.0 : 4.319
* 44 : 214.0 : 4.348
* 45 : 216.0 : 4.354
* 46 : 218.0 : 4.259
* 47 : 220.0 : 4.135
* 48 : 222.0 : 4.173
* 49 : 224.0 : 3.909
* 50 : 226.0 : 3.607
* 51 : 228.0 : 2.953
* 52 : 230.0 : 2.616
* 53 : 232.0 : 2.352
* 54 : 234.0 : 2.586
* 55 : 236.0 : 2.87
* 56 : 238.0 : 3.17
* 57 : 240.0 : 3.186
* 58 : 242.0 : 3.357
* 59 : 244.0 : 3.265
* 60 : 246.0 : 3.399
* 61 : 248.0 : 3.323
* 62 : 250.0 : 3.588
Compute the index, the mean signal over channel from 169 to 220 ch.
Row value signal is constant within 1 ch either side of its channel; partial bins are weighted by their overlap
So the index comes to 4.26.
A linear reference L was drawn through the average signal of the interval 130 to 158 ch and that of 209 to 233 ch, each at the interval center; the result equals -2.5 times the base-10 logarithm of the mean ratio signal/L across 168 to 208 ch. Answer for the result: -0.06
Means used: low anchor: 4.39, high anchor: 3.77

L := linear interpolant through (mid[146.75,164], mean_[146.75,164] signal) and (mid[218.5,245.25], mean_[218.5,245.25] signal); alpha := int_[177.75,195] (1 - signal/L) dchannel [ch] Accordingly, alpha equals -1.1 ch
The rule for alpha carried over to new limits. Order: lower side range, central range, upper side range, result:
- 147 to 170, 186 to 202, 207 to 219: 0.53 ch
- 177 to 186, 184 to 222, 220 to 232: -4.02 ch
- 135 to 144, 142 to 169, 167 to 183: -0.53 ch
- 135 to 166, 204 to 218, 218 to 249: -2.91 ch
